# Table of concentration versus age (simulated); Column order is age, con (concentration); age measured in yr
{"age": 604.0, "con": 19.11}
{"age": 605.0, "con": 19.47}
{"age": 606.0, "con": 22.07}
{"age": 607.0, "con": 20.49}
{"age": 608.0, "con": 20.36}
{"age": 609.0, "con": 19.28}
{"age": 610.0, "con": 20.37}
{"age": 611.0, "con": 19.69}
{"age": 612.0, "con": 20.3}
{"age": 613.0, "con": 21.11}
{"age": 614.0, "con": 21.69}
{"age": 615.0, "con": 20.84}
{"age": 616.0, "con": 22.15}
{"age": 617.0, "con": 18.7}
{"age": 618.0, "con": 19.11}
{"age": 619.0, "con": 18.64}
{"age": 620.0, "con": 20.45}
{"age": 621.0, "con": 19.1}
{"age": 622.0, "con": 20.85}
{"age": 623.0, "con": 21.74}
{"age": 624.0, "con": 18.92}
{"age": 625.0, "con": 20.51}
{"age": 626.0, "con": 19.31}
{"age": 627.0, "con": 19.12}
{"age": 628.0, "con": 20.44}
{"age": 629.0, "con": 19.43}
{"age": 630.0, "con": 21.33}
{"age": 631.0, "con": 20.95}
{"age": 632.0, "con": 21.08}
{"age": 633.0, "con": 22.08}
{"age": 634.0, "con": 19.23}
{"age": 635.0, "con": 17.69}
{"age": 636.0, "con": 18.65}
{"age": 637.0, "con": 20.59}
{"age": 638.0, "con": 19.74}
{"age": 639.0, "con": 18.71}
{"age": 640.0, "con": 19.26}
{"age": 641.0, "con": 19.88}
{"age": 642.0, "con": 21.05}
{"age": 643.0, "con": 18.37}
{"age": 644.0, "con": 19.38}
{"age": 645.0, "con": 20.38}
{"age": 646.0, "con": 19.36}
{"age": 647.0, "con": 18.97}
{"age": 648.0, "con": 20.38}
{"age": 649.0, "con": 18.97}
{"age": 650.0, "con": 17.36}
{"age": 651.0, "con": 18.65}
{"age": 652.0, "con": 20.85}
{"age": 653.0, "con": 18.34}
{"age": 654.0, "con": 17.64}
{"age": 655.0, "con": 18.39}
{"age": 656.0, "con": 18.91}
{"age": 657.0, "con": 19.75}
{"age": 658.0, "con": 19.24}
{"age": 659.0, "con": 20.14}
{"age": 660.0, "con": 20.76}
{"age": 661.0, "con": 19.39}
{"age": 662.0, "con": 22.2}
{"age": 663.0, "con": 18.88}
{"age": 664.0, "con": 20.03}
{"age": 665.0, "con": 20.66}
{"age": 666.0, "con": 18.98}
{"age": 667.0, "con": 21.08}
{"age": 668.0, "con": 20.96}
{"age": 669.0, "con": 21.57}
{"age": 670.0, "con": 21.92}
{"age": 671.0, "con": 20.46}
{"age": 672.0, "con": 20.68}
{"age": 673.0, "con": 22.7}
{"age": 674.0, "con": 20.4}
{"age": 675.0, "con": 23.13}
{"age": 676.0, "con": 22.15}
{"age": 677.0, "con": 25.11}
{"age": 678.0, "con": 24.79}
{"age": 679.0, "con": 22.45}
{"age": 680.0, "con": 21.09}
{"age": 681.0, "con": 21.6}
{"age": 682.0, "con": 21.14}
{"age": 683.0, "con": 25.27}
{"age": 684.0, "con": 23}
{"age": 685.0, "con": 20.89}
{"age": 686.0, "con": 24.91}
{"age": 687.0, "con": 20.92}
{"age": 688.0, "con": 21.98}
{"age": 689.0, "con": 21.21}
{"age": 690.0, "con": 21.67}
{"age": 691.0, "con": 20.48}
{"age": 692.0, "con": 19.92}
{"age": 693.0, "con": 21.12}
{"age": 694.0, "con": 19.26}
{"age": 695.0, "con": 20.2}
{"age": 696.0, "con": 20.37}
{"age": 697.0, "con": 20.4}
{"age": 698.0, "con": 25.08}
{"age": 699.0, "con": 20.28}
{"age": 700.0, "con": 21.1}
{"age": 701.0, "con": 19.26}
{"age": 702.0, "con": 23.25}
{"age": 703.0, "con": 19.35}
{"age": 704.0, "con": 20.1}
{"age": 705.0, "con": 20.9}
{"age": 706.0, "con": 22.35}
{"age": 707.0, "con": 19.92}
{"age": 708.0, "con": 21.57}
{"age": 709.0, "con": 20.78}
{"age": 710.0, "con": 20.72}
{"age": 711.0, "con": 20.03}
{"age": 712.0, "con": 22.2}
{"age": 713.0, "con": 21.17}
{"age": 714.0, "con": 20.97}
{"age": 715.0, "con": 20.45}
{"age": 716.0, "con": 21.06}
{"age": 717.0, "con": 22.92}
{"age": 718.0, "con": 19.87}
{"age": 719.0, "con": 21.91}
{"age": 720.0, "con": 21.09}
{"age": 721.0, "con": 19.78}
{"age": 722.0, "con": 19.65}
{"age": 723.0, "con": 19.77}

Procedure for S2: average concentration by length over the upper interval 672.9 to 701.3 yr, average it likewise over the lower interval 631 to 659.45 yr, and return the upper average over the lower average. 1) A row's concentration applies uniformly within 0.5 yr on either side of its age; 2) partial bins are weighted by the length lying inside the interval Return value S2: 1.12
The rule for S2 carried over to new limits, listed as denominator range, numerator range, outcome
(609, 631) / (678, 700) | 1.07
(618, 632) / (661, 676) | 1.04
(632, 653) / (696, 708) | 1.08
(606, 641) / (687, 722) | 1.04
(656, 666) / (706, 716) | 1.05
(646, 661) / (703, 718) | 1.09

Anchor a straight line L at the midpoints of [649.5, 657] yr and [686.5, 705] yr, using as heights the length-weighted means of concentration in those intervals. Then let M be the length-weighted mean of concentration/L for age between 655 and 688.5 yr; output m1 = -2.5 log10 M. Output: -0.092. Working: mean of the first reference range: 18.7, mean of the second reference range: 20.9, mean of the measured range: 21.4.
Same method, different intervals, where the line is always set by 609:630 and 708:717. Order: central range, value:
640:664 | 0.05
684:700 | -0.02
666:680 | -0.07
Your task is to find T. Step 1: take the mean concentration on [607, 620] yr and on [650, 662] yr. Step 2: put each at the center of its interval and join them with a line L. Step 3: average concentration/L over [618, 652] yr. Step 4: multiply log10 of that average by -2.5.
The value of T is 0.00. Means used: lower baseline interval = 20.2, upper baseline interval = 19.3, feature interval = 19.7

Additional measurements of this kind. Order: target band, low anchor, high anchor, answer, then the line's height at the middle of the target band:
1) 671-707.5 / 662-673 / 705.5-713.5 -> -0.04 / 20.9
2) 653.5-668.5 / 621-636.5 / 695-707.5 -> 0.04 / 20.5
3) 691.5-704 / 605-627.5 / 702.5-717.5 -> 0.00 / 20.9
